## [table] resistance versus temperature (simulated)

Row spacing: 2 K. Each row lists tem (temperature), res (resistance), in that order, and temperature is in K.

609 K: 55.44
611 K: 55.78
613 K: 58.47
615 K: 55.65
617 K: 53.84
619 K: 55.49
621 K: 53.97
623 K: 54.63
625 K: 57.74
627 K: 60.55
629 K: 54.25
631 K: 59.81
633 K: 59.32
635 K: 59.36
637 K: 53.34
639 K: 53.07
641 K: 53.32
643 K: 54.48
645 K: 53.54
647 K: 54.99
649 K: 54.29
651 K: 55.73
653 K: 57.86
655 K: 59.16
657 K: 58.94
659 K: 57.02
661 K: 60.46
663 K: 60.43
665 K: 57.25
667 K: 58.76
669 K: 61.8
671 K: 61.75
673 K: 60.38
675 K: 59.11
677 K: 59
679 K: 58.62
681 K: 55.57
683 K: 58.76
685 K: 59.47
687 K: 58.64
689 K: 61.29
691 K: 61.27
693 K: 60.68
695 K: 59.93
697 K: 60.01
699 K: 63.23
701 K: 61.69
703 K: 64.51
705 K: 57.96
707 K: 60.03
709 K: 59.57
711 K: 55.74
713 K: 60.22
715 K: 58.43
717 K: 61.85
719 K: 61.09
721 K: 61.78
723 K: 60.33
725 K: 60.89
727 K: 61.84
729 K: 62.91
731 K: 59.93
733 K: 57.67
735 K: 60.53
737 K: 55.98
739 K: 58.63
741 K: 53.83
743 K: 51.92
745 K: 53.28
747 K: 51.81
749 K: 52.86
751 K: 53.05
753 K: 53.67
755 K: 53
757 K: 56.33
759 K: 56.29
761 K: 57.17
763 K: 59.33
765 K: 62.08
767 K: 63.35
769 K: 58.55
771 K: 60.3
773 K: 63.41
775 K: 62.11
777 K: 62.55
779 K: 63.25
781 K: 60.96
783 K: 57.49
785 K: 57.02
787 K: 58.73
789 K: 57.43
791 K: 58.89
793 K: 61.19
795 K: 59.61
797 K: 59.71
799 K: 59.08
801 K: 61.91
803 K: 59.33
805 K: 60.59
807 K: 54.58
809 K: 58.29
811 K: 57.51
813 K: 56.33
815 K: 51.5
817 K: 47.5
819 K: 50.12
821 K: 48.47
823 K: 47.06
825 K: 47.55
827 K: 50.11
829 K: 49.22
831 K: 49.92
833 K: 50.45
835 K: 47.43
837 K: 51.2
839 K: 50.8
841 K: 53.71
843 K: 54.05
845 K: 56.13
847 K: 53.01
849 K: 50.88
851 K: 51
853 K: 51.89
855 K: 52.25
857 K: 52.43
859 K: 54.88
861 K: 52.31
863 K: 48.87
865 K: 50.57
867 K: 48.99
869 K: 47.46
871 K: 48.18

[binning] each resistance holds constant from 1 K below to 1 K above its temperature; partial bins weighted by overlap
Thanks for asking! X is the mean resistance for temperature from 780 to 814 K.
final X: 58.7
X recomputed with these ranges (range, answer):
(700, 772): 58.3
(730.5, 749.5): 55.6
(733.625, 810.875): 58.1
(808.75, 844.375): 51.1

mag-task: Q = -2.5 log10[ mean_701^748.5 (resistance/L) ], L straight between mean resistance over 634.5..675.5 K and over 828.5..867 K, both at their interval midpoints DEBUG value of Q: -0.07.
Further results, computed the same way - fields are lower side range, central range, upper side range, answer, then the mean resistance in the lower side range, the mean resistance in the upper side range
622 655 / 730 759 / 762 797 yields 0.077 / 56.1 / 60.3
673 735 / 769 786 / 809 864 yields -0.102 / 60.1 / 51.5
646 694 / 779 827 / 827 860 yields -0.053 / 58.8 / 51.8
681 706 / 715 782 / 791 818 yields 0.008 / 60.4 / 57.5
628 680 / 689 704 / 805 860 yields -0.099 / 57.5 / 51.9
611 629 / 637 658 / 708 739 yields 0.033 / 56.2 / 59.9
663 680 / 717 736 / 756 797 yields -0.020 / 59.6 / 59.8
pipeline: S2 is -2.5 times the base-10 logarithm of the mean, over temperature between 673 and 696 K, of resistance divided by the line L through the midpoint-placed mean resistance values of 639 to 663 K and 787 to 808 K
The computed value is -0.04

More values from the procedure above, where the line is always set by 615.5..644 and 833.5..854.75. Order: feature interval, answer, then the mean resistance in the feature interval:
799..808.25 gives -0.123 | 59.1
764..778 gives -0.159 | 61.8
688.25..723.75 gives -0.113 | 60.5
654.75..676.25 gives -0.081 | 59.6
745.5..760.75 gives -0.007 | 54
